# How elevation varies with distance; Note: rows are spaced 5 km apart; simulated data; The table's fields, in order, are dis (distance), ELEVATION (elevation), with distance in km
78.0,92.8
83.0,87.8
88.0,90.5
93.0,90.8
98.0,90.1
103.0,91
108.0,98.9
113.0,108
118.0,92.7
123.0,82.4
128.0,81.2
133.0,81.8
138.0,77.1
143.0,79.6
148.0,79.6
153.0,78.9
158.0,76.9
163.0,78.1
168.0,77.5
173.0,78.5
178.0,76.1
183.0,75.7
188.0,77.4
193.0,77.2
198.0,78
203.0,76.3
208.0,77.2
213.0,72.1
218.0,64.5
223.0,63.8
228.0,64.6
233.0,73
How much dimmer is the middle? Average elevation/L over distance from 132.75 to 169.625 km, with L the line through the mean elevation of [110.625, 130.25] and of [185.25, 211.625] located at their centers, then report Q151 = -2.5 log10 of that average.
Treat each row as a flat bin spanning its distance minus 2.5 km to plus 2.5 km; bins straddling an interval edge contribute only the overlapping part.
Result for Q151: 0.09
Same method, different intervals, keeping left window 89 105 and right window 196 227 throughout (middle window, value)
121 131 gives 0.05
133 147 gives 0.06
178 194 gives -0.01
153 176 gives 0.02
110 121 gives -0.14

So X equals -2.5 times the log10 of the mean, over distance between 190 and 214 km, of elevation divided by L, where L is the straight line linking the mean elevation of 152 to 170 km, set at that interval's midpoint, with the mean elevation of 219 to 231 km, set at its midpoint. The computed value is -0.11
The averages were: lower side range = 77.8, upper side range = 64.6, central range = 76.4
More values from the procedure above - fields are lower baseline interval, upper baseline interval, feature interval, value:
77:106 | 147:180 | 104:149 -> -0.03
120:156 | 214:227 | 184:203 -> -0.11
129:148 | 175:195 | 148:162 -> 0.00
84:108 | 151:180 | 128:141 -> 0.05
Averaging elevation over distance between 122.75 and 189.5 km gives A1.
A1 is 78.5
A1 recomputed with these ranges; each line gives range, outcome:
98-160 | 85.9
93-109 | 92.4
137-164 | 78.5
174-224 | 74.3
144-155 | 79.3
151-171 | 77.8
